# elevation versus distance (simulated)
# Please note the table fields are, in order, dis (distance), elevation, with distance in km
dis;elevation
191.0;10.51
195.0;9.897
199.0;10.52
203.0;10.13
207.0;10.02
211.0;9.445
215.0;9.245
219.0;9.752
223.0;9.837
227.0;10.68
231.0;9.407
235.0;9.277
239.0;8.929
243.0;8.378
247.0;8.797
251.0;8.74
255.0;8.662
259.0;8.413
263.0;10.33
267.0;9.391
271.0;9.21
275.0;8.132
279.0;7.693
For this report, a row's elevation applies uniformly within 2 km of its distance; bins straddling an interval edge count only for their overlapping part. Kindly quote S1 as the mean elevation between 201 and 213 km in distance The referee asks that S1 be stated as 9.87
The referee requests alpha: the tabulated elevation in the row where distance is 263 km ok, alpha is 10.33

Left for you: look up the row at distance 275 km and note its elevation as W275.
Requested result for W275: 8.132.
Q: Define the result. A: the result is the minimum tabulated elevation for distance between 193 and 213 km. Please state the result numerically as 9.445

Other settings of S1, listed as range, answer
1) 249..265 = 9.04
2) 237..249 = 8.7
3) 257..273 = 9.34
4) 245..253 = 8.77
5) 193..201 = 10.2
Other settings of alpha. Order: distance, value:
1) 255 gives 8.662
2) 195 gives 9.897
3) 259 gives 8.413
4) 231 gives 9.407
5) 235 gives 9.277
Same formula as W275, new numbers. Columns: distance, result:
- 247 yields 8.797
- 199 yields 10.52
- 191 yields 10.51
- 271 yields 9.21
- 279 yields 7.693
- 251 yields 8.74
